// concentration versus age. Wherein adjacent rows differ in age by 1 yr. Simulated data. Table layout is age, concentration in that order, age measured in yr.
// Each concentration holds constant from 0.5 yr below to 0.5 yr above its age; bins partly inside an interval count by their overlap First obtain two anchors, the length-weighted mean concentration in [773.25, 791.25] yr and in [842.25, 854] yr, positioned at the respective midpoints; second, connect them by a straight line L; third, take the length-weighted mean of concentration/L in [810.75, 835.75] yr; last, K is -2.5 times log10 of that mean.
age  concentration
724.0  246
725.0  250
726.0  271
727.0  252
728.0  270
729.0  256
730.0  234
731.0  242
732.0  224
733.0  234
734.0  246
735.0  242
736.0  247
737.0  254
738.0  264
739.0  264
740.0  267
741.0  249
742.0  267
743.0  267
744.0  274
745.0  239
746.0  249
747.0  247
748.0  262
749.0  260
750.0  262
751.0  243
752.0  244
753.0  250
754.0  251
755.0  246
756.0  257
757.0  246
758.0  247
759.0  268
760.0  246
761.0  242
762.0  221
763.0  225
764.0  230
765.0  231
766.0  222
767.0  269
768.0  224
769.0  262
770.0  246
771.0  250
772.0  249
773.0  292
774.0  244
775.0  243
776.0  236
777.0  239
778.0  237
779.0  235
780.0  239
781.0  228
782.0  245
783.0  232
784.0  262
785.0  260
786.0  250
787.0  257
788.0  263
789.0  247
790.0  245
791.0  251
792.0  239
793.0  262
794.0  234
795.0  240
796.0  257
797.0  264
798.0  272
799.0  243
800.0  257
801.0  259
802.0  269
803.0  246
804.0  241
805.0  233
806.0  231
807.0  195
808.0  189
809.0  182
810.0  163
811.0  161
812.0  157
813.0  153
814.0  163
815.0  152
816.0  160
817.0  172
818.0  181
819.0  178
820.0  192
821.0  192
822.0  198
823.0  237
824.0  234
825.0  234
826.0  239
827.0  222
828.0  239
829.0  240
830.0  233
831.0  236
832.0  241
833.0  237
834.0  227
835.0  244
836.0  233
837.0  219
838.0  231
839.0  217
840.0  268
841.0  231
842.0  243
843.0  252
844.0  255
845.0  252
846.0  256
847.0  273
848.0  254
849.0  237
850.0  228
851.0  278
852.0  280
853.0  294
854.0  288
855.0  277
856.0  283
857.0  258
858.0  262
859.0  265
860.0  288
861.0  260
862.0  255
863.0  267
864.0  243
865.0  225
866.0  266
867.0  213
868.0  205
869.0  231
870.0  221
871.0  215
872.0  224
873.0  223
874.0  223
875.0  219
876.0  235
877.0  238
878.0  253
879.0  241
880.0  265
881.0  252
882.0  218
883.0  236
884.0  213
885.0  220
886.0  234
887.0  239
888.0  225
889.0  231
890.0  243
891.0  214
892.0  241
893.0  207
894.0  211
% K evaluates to 0.235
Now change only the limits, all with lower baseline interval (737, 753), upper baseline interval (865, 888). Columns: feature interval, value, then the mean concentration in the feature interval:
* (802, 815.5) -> 0.26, 193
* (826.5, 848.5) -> -0.01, 241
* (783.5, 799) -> -0.02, 253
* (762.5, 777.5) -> 0.03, 244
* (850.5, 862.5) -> -0.17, 274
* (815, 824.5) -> 0.25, 192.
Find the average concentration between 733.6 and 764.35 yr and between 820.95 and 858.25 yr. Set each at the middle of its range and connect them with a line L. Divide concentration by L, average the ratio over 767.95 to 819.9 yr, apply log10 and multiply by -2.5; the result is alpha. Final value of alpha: 0.09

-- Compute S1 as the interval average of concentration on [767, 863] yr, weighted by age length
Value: 237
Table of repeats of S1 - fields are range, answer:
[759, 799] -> 246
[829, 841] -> 235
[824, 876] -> 245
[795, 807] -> 249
